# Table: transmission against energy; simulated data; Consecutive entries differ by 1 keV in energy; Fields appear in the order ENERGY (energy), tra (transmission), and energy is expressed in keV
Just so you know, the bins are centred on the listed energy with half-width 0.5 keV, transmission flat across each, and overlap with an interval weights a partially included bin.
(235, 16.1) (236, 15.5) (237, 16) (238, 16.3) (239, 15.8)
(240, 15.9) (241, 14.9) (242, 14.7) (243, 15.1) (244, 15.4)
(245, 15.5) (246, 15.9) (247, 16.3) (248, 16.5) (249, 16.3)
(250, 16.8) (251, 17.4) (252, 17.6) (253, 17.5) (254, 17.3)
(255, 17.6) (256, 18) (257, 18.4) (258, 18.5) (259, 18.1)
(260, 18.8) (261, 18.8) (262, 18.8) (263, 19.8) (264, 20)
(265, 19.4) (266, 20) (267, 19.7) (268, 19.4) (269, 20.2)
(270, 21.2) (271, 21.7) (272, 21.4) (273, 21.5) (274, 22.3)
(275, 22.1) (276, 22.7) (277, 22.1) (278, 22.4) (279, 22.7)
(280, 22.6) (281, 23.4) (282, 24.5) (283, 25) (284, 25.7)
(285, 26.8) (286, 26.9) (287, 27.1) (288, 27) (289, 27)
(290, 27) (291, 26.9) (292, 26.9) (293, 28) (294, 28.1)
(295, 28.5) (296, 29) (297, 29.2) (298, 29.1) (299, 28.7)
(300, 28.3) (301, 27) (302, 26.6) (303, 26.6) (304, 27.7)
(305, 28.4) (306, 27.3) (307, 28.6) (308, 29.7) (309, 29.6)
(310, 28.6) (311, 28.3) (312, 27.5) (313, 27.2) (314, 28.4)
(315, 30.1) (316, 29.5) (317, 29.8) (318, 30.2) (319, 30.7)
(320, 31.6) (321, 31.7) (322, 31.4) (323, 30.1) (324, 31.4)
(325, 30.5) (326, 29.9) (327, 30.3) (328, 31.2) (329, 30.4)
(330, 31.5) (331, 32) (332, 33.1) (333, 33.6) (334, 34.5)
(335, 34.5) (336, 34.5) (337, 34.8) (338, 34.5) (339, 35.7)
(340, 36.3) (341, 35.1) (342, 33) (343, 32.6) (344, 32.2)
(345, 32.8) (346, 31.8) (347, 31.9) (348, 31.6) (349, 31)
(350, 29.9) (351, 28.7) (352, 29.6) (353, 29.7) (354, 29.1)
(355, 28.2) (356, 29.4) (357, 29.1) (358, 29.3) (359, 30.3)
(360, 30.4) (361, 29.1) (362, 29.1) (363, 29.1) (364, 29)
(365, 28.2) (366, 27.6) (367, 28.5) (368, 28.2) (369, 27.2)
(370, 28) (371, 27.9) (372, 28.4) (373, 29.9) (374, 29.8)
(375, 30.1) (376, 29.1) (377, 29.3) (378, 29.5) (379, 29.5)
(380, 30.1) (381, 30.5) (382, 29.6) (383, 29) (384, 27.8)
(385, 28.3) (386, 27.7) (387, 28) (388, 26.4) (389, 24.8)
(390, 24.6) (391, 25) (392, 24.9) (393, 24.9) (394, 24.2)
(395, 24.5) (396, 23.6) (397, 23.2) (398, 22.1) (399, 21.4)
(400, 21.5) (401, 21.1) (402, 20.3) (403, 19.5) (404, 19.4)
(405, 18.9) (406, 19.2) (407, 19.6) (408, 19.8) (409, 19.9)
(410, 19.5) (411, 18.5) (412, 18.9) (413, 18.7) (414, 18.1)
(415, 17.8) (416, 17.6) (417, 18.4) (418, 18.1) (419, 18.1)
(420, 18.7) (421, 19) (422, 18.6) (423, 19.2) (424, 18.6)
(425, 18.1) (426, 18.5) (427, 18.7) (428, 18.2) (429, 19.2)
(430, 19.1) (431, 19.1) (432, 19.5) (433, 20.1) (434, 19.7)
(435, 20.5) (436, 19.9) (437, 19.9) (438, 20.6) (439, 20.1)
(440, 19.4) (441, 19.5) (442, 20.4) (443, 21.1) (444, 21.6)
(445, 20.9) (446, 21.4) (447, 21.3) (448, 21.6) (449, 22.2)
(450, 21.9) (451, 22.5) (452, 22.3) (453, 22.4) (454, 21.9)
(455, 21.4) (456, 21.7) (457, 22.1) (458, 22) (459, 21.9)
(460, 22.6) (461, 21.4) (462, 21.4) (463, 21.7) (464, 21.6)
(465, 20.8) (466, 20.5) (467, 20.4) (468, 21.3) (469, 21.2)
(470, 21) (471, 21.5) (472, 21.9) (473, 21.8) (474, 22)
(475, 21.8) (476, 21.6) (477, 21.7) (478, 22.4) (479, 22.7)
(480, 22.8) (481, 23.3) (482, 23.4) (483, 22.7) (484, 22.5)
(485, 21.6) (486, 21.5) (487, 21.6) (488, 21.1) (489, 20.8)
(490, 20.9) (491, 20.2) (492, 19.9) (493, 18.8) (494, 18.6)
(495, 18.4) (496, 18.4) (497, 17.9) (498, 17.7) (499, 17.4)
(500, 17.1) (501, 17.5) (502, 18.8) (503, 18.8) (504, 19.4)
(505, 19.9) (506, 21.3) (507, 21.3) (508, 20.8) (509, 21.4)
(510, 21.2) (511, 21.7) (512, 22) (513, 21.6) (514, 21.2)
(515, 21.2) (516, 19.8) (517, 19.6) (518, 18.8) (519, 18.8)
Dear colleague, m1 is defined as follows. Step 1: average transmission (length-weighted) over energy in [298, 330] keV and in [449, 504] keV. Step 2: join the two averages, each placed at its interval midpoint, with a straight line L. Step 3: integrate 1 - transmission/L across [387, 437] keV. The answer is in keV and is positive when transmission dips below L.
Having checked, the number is 8.0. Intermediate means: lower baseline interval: 29.3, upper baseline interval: 21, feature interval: 20.4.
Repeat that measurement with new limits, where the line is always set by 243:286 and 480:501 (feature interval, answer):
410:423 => 1.07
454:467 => -0.91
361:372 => -4.54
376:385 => -4.16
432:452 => -0.64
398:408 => -0.05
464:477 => -0.76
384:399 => -3.77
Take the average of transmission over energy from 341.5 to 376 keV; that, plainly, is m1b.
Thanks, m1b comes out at 29.7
